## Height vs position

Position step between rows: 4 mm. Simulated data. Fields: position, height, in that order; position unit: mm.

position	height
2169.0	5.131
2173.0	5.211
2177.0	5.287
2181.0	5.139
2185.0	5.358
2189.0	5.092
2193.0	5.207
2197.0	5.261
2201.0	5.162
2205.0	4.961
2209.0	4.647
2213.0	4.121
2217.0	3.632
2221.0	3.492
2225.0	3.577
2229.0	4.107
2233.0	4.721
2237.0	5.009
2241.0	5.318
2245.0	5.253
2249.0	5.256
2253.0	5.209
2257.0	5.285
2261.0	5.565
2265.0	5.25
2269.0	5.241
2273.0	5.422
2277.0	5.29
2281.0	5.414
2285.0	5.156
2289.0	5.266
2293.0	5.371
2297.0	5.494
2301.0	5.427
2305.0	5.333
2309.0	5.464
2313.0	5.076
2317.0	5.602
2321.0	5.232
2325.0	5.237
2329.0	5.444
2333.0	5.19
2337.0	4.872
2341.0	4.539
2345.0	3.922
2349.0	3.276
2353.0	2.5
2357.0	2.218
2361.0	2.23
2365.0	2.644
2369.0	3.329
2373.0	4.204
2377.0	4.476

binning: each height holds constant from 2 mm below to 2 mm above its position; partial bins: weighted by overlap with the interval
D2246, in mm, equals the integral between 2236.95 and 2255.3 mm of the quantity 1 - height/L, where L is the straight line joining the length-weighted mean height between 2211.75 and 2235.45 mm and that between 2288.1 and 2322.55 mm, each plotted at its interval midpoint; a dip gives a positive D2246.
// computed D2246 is -3.8 mm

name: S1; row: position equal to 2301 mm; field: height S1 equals 5.427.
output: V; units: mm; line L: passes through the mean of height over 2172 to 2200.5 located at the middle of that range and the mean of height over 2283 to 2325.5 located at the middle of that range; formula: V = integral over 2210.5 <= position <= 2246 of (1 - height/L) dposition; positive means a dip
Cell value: 6.24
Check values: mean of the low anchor 5.22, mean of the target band 4.34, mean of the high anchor 5.34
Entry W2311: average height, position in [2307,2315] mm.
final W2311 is 5.27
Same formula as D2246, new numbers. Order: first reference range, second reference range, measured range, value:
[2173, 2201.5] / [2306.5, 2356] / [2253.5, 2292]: -3.4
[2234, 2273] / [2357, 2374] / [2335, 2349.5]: -3.5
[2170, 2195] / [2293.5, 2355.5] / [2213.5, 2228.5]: 4.2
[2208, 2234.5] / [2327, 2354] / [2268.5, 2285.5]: -4.8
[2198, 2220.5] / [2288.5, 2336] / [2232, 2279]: -3.7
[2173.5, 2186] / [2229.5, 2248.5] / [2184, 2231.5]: 5.6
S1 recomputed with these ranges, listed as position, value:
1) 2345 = 3.922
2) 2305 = 5.333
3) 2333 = 5.19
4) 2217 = 3.632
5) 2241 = 5.318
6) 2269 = 5.241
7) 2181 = 5.139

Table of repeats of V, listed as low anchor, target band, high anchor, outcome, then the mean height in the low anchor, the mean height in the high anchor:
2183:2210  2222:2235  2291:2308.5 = 2.8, 5.12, 5.41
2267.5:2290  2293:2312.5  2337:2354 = -2.7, 5.3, 3.78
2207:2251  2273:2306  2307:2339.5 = -2.5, 4.47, 5.25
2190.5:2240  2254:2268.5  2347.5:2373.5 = -5.0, 4.51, 2.83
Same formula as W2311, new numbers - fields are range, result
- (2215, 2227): 3.57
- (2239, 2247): 5.29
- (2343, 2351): 3.6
